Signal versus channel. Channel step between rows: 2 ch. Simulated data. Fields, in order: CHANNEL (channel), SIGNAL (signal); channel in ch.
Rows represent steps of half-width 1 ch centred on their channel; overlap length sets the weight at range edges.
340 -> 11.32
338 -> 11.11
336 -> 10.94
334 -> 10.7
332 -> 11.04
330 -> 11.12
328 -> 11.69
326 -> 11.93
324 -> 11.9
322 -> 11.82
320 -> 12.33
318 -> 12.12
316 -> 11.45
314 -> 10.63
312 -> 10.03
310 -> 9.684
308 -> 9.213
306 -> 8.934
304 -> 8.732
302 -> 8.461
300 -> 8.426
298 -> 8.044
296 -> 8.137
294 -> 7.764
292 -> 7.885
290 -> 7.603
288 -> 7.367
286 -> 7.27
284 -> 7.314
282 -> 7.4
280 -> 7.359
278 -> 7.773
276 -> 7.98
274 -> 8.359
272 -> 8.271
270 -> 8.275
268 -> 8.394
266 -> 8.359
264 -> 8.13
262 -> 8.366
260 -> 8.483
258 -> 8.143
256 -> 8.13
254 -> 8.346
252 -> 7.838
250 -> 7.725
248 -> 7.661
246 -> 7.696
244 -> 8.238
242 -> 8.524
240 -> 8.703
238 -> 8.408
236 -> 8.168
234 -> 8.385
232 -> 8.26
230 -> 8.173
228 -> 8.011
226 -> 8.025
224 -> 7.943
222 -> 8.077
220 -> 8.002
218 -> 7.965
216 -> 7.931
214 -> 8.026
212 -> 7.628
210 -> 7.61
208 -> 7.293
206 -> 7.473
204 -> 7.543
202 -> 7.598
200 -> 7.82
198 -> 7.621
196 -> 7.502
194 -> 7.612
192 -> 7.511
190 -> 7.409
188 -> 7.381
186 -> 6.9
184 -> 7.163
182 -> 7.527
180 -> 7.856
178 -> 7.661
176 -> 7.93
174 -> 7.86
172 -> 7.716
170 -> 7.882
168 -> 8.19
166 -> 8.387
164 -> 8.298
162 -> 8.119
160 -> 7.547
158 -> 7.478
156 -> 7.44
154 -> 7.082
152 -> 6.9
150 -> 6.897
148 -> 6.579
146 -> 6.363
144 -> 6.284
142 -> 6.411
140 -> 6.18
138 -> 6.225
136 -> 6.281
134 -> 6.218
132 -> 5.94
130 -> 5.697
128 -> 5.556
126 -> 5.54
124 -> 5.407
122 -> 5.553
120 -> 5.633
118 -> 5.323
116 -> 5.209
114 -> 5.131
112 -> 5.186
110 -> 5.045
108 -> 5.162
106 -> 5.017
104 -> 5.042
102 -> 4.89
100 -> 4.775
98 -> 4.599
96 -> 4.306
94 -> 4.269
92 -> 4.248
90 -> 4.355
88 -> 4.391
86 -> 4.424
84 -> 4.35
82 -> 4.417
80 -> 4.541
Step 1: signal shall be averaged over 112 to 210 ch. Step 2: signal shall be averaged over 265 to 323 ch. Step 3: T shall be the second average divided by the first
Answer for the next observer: 1.3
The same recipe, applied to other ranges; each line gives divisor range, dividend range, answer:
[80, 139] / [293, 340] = 2.02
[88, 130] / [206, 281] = 1.61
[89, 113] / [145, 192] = 1.58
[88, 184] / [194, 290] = 1.27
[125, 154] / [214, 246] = 1.31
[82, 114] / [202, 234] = 1.68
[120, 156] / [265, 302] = 1.27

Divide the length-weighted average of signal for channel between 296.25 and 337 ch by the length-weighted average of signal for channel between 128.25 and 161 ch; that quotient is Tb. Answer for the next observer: 1.59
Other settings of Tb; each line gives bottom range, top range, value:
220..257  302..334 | 1.32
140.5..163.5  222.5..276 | 1.17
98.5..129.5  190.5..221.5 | 1.47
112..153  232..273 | 1.38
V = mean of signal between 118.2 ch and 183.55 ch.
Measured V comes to 6.88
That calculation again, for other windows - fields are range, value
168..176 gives 7.88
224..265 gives 8.17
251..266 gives 8.22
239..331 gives 8.87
